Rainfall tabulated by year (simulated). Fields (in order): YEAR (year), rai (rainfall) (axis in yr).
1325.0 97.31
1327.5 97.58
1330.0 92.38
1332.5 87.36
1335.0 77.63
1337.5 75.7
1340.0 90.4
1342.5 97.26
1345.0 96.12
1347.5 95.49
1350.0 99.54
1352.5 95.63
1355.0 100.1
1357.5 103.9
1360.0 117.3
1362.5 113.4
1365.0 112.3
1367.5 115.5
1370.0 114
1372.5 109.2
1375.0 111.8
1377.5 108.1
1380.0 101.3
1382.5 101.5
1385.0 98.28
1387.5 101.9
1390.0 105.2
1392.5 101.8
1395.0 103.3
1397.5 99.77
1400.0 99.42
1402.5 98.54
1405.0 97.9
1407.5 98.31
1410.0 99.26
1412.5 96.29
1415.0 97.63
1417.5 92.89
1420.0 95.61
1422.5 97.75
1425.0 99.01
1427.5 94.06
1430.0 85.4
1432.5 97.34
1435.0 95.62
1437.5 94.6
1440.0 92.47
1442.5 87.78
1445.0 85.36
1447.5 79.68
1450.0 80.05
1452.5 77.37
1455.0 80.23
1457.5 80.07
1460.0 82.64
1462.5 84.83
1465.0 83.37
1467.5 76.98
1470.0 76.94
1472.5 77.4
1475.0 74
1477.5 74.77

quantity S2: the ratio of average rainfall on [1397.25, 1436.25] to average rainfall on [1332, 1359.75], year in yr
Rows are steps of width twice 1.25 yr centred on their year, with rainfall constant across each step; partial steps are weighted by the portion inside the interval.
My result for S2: 1.03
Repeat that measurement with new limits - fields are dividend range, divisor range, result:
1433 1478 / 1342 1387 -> 0.79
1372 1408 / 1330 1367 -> 1.05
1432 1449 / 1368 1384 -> 0.83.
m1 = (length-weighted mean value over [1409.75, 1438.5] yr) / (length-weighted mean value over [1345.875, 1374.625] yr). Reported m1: 0.89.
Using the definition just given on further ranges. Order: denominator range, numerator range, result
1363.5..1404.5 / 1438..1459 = 0.79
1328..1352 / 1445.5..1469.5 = 0.89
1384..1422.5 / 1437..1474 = 0.83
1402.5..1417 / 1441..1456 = 0.84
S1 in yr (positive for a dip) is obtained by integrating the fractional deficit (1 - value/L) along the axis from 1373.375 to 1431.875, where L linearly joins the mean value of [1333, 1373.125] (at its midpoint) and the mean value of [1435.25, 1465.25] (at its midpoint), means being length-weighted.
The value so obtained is -4.5 yr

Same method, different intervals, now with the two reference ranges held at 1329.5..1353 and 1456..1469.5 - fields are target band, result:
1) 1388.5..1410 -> -3.58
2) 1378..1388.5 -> -1.67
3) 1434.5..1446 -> -1.11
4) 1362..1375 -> -3.57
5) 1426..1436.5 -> -1.20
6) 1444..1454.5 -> 0.24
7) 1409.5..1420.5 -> -1.46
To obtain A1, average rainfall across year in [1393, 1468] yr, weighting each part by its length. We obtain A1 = 91.4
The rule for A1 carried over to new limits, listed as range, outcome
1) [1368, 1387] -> 106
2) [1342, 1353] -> 96.9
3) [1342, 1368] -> 104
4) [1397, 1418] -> 97.9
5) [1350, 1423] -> 103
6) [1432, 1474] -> 84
